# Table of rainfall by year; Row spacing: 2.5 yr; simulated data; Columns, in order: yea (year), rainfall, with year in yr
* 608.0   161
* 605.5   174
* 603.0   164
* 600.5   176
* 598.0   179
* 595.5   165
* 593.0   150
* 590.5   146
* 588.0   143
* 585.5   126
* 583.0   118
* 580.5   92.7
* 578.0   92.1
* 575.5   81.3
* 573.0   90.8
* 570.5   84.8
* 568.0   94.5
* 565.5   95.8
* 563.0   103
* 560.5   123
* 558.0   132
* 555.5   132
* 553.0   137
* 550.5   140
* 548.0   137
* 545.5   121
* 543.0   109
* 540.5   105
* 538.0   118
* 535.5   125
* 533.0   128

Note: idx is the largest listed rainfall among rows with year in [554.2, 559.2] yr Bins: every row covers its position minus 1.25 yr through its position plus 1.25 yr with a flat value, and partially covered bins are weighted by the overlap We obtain 132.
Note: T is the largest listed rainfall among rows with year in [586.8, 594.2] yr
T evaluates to 150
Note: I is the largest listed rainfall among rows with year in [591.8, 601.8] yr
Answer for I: 179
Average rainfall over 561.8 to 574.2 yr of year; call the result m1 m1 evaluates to 93.8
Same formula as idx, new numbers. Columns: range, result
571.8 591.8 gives 146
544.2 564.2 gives 140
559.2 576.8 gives 123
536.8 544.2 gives 118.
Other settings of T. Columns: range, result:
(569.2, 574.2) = 90.8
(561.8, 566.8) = 103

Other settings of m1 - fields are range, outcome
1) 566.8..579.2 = 88.7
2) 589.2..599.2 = 160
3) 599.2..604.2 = 170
